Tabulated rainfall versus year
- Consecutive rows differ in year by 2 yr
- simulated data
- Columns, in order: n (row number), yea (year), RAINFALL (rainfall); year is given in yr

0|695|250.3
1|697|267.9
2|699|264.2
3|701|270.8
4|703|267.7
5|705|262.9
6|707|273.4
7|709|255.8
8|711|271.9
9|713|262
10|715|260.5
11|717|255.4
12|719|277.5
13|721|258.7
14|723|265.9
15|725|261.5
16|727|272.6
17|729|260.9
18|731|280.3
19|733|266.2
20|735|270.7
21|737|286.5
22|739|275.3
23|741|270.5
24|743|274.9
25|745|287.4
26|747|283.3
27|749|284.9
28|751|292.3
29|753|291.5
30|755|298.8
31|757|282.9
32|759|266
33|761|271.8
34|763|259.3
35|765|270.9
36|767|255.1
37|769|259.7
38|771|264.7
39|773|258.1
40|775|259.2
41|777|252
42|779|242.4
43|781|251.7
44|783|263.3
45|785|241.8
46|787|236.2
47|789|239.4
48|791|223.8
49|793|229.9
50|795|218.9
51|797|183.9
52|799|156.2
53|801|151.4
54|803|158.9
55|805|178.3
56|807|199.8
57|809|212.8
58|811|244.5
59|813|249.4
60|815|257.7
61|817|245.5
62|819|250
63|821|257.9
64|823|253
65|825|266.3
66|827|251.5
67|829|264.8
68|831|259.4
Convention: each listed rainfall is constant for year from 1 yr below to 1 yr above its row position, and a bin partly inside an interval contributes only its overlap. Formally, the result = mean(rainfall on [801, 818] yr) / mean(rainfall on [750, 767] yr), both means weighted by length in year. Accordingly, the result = 0.8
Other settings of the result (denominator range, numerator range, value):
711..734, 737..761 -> 1.06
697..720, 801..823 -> 0.84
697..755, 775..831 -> 0.85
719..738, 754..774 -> 1.00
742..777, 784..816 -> 0.77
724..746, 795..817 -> 0.74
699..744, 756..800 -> 0.91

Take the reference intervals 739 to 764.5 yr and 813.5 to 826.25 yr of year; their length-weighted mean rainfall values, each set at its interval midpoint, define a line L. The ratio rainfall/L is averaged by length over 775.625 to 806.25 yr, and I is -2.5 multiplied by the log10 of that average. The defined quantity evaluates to 0.23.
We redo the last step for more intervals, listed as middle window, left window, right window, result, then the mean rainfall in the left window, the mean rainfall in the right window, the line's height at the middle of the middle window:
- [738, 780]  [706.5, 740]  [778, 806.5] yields -0.14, 268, 212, 239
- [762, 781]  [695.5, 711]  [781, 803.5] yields -0.15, 266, 212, 225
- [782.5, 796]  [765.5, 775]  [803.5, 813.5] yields 0.01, 260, 212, 236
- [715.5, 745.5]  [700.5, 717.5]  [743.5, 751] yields 0.02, 265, 285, 276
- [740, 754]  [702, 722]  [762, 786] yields -0.09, 265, 257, 260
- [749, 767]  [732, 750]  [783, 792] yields -0.06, 278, 238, 263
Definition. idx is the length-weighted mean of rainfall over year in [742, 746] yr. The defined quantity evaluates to 281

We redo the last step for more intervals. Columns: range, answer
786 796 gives 230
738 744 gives 274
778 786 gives 250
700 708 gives 269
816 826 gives 255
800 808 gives 172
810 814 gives 247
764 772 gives 263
